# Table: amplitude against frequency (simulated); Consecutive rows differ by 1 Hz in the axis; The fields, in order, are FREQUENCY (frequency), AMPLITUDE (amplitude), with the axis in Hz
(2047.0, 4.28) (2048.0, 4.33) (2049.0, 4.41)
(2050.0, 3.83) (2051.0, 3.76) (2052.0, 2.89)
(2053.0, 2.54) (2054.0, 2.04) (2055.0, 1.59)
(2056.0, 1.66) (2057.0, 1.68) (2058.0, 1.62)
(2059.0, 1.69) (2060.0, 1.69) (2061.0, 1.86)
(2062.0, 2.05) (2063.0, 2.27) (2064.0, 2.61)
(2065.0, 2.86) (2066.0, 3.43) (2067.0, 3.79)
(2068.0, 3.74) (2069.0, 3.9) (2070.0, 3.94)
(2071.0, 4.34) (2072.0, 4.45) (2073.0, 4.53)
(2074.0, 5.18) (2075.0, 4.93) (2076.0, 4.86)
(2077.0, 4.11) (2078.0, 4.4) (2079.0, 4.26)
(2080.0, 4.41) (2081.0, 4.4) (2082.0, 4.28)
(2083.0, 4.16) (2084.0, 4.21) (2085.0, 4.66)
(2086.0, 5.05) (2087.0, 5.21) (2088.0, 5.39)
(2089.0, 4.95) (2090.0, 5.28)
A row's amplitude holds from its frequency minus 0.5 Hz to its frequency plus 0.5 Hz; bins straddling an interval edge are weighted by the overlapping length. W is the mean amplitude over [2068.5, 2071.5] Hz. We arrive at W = 4.06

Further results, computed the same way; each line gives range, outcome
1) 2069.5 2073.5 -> 4.32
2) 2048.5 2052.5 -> 3.72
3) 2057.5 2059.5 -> 1.66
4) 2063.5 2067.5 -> 3.17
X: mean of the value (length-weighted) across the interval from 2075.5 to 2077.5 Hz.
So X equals 4.49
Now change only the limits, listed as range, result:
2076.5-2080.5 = 4.29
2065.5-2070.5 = 3.76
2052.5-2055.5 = 2.06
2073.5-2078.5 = 4.7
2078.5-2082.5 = 4.34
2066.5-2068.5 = 3.77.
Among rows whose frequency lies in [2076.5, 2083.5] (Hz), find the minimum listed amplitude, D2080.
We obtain 4.11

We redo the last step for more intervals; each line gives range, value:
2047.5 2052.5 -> 2.89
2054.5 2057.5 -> 1.59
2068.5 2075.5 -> 3.9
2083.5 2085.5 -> 4.21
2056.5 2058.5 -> 1.62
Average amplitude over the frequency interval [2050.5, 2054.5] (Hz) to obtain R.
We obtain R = 2.81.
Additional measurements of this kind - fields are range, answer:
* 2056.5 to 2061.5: 1.71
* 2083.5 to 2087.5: 4.78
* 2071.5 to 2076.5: 4.79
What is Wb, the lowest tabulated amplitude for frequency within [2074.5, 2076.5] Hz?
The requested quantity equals 4.86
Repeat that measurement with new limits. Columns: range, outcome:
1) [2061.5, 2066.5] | 2.05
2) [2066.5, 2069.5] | 3.74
